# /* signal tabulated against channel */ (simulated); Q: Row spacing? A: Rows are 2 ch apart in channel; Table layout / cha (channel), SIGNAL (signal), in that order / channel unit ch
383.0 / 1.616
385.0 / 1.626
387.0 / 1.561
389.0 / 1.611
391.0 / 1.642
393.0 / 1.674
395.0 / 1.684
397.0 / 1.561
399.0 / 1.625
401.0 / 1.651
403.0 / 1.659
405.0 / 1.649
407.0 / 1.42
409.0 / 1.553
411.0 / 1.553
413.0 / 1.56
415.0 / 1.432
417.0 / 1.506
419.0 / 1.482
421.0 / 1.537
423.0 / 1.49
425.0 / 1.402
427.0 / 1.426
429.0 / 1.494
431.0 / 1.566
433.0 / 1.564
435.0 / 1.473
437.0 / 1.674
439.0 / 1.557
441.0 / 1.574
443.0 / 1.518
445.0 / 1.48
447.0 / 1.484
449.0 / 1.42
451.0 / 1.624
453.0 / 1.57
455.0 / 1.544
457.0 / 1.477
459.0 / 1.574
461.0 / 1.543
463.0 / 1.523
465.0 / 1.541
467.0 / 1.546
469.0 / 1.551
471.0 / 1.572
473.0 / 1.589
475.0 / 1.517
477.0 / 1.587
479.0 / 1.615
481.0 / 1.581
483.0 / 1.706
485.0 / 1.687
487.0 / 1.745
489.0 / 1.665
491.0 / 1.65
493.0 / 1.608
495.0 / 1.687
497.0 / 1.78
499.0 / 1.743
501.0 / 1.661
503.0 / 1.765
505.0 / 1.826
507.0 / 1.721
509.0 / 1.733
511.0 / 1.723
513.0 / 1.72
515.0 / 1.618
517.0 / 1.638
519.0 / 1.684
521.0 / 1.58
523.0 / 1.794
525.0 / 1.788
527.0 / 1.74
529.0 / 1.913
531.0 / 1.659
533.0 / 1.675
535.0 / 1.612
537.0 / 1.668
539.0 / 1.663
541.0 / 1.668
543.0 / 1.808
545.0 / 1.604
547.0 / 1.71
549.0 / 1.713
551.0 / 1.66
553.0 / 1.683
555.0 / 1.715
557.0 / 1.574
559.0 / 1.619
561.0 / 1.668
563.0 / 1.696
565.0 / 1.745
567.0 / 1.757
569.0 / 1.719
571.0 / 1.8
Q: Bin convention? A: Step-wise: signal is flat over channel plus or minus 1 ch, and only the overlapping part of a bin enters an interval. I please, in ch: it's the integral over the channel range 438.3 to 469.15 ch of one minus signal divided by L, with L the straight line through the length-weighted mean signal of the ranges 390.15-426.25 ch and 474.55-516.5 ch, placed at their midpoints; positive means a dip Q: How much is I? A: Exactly 1.7 ch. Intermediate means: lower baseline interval 1.56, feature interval 1.53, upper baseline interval 1.68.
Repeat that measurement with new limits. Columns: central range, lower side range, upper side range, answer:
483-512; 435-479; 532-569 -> -2.0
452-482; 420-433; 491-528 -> 0.8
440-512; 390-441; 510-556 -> 0.6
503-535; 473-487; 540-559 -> -1.3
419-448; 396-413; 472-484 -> 1.3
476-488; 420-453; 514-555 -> -0.4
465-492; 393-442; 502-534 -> 0.7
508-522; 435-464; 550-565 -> -0.5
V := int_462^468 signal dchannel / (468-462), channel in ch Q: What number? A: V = 1.54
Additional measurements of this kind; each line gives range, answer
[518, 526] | 1.71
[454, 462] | 1.53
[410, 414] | 1.56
